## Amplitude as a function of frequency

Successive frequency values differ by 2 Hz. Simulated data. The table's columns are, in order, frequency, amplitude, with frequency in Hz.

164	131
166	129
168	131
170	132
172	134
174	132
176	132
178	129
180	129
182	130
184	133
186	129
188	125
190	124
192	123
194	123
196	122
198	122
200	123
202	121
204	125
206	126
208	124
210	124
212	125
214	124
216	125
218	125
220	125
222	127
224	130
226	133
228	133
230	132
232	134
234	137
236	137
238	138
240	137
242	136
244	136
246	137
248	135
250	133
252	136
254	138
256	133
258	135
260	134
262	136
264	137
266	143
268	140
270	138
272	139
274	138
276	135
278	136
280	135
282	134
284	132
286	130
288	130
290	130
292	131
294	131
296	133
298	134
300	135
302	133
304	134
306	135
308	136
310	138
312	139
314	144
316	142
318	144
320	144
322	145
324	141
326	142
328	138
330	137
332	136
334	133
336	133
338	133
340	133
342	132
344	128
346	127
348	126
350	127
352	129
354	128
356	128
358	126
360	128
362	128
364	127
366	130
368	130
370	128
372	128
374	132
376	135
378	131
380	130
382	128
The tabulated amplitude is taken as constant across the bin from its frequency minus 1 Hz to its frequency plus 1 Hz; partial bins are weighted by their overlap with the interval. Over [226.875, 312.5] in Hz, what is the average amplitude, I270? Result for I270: 135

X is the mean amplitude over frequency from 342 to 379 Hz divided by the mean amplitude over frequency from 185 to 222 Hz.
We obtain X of 1.0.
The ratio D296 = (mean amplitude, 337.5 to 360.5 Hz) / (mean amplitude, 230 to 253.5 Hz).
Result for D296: 0.95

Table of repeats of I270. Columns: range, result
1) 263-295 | 135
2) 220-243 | 134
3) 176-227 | 126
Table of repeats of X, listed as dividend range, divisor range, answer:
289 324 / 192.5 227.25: 1.10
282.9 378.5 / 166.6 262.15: 1.02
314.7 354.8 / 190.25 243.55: 1.05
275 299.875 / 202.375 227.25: 1.05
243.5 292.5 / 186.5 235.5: 1.07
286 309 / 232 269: 0.97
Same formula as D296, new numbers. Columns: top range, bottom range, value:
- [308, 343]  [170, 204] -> 1.09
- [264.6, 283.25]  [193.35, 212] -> 1.11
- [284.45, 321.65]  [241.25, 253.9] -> 1.00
